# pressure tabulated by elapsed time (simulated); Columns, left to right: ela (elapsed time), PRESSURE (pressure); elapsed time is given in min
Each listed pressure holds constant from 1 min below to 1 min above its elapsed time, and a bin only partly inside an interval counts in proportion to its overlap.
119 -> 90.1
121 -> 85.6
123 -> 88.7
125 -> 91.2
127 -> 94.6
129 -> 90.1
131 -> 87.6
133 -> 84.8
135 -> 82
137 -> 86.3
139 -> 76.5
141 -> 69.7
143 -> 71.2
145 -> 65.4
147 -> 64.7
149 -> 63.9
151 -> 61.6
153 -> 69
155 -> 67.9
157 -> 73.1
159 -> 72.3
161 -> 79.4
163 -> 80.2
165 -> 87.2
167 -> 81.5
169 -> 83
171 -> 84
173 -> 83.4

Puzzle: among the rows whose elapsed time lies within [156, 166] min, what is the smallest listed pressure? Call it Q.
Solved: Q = 72.3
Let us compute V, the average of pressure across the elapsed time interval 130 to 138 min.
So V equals 85.2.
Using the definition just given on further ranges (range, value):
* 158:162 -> 75.8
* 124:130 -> 92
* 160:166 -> 82.3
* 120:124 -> 87.2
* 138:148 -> 69.5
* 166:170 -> 82.2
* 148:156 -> 65.6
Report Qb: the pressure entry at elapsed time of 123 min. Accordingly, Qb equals 88.7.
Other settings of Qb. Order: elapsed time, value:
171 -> 84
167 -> 81.5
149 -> 63.9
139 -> 76.5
